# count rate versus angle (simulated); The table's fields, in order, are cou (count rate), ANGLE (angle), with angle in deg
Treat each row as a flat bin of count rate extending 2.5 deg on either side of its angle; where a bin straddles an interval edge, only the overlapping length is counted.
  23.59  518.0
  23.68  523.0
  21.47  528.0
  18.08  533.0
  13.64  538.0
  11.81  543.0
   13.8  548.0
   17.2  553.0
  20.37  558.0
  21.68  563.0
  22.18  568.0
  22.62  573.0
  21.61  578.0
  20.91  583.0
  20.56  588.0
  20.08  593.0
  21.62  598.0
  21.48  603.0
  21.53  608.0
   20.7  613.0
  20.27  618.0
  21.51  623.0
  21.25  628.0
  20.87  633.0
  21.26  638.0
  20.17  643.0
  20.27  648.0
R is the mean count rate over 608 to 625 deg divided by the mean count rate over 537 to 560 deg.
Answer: 1.36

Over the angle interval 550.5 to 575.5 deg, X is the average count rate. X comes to 20.8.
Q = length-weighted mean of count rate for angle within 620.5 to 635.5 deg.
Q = 21.2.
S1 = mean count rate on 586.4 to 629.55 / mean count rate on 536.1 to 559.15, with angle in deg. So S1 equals 1.4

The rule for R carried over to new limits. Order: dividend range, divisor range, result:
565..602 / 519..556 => 1.23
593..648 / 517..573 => 1.11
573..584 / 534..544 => 1.58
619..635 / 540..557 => 1.43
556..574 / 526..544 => 1.32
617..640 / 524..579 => 1.13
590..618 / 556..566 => 0.99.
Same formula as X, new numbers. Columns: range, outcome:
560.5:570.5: 21.9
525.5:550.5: 15.8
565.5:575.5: 22.4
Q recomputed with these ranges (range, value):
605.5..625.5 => 21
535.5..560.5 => 15.4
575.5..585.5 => 21.3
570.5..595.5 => 21.2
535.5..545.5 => 12.7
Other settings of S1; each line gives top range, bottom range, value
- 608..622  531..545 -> 1.44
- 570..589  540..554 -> 1.54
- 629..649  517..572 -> 1.10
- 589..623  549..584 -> 1.02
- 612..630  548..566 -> 1.10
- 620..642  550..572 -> 1.04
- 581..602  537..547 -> 1.63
